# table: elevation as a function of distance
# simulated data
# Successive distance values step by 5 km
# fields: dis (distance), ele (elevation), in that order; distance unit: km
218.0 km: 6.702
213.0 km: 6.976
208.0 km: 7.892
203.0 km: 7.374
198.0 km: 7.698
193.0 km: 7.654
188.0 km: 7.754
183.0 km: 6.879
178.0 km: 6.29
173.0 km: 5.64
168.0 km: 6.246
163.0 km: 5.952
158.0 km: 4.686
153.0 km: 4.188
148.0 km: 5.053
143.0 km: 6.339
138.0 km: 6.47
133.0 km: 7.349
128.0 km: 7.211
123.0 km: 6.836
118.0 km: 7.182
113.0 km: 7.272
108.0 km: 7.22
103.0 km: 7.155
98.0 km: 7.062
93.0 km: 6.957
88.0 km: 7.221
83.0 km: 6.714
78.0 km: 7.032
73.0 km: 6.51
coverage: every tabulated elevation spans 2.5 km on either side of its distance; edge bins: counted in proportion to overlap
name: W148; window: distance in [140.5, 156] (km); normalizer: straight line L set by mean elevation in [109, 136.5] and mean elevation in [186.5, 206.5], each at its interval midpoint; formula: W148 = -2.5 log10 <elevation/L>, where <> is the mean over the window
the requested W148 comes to 0.37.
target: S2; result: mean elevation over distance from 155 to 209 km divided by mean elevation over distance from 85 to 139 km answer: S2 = 0.9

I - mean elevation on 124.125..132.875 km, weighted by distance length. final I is 7.19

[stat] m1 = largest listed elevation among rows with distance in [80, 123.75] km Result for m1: 7.272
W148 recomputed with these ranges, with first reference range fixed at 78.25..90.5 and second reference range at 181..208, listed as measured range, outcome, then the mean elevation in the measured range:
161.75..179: 0.225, 6.02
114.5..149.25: 0.078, 6.71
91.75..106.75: -0.004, 7.08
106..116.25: -0.020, 7.24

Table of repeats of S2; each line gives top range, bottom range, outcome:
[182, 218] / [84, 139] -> 1.05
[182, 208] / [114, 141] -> 1.08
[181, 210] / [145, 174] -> 1.43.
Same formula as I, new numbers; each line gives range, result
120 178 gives 6.02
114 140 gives 7.04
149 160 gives 4.51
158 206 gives 6.73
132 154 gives 5.89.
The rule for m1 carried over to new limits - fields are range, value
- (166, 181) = 6.29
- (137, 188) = 7.754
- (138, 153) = 6.47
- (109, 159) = 7.349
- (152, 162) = 4.686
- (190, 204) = 7.698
